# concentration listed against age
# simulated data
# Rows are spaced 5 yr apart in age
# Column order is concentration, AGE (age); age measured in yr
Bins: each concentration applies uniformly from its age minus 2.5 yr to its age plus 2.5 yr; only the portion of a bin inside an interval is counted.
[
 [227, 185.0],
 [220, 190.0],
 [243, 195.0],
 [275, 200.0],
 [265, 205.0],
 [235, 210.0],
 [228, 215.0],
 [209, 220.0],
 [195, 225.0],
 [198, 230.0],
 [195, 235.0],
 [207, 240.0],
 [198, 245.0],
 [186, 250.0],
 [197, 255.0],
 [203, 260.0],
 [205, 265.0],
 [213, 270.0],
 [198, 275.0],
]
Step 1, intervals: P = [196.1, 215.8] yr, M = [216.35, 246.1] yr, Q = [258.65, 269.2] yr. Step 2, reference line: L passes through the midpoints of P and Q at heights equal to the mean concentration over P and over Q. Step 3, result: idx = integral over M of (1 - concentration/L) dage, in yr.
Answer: 3.9 yr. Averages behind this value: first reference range 252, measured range 202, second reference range 206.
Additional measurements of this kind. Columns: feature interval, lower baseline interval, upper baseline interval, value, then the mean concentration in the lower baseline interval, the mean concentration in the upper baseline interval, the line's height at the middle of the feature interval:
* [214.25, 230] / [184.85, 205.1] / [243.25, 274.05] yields 1.4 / 246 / 200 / 226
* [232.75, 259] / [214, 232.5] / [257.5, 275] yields 1.1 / 206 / 206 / 206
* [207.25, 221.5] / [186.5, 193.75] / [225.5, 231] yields -1.3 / 225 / 197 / 207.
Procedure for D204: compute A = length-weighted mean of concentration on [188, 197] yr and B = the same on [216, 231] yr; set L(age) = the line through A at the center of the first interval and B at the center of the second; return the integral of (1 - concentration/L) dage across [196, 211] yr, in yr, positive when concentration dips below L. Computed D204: -2.5 yr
